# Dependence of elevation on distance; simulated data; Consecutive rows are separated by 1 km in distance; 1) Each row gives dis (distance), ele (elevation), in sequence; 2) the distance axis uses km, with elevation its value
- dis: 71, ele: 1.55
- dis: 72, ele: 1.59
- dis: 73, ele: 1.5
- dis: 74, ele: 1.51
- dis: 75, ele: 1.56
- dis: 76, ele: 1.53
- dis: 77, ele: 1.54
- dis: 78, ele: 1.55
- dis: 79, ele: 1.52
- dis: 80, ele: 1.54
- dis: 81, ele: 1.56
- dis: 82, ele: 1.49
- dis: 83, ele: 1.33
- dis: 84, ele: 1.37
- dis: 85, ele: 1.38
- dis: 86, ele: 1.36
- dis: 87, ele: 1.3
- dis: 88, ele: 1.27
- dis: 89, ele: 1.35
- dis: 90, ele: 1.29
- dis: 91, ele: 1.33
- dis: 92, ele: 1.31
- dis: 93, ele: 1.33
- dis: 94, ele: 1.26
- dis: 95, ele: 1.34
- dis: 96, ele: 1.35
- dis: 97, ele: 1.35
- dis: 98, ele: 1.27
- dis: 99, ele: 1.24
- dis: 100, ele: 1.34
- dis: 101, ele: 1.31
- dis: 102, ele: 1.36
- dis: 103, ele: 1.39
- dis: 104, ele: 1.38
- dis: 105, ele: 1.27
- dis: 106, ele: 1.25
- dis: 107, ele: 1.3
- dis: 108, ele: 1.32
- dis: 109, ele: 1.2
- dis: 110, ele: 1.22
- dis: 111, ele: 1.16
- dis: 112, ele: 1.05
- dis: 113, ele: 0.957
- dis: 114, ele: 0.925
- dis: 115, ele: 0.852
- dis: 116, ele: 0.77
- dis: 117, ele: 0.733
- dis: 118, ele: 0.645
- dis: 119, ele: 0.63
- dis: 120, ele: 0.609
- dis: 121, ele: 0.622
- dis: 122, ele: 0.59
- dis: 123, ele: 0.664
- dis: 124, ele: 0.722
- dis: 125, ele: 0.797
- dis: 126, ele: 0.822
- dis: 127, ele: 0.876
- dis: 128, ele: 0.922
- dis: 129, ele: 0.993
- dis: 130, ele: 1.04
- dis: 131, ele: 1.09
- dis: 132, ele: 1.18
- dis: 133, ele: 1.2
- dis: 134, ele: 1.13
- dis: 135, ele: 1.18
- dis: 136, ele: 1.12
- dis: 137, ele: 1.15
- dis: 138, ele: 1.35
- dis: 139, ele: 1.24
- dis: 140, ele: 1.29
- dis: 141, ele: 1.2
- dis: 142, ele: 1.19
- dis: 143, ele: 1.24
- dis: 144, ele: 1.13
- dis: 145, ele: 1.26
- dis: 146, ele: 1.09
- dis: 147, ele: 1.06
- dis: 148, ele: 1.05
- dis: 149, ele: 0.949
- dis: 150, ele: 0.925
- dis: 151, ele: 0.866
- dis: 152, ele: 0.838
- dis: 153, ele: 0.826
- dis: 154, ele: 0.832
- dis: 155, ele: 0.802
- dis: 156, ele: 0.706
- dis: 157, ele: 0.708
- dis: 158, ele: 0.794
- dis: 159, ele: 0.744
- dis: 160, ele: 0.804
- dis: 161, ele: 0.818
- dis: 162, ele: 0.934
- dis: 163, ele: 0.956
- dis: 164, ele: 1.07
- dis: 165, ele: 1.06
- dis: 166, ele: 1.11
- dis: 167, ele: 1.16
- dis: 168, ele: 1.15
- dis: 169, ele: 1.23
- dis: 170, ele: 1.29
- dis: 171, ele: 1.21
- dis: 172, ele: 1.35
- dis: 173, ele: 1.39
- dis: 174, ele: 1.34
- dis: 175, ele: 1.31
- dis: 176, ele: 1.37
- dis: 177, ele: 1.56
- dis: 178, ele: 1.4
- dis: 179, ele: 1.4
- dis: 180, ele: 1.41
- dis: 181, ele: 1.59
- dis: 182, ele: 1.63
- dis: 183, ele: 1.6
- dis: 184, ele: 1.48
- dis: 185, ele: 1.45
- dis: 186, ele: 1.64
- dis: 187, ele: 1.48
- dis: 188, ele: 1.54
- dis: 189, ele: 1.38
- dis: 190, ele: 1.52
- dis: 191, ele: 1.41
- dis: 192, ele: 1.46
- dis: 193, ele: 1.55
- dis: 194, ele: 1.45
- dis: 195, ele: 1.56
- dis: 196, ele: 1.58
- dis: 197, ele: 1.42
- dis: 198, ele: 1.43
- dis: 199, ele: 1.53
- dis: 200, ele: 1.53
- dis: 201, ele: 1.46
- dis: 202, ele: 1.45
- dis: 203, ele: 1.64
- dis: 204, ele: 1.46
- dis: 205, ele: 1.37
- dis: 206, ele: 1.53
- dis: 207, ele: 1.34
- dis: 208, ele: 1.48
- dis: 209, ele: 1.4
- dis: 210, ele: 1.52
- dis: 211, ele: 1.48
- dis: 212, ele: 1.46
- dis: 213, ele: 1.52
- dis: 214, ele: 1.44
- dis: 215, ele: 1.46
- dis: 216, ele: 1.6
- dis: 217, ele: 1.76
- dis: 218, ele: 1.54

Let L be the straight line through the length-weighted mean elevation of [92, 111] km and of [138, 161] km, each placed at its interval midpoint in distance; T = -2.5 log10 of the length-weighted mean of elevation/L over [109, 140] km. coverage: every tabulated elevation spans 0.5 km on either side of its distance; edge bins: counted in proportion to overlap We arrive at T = 0.196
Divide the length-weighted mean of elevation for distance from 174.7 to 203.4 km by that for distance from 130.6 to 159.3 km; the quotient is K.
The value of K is 1.43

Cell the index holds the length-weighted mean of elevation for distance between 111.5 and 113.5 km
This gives 1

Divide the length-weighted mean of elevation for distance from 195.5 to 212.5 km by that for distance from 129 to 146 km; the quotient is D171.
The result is 1.3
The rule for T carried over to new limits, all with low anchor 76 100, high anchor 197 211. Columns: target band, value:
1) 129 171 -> 0.339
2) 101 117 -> 0.207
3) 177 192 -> -0.030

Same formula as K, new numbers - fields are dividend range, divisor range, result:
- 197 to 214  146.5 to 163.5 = 1.71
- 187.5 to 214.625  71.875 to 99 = 1.05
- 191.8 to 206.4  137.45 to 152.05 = 1.33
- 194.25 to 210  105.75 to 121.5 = 1.56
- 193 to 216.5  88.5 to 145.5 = 1.34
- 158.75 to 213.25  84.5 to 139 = 1.24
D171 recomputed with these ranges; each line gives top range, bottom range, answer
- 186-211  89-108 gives 1.13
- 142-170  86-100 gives 0.75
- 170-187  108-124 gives 1.69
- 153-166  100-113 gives 0.68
